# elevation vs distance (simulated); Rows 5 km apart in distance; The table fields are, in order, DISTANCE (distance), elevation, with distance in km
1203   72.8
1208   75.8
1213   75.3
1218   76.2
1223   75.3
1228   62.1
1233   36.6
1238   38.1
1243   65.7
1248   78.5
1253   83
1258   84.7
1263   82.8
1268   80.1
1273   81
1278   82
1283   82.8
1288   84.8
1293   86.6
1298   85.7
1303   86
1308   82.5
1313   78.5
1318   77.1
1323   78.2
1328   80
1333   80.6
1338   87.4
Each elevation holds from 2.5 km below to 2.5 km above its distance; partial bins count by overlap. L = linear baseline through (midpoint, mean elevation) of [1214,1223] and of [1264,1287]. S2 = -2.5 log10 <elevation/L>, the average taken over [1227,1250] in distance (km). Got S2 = 0.37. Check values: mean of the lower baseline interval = 75.8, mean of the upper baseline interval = 81.8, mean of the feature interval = 55.3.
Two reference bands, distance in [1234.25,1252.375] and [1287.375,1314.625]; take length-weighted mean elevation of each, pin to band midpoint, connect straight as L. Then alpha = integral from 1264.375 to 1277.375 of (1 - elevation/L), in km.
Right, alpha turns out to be -1.6 km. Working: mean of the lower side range 61.4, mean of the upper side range 84.1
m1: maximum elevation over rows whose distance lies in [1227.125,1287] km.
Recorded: 84.7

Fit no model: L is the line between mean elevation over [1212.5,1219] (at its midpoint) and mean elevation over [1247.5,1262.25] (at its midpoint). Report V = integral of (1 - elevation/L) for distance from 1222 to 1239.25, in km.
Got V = 5.7 km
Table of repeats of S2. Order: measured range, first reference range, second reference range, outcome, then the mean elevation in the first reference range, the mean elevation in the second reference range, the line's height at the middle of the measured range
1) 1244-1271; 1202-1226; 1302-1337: -0.05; 75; 80.5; 77.2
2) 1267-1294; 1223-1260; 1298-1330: -0.13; 64.6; 80.8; 73.3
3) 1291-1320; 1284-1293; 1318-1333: -0.01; 85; 79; 82.2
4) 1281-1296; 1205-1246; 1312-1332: -0.16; 63.4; 78.6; 73.3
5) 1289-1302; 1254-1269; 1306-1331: -0.07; 82.8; 79.2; 80.7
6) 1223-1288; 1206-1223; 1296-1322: 0.09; 75.7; 81.7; 78.3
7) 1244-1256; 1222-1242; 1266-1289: -0.23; 52.3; 82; 64.1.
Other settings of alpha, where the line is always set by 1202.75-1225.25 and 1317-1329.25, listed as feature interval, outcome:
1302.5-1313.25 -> -0.6 km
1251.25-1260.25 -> -0.9 km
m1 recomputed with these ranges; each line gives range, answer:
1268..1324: 86.6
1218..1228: 76.2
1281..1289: 84.8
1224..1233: 62.1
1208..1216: 75.8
